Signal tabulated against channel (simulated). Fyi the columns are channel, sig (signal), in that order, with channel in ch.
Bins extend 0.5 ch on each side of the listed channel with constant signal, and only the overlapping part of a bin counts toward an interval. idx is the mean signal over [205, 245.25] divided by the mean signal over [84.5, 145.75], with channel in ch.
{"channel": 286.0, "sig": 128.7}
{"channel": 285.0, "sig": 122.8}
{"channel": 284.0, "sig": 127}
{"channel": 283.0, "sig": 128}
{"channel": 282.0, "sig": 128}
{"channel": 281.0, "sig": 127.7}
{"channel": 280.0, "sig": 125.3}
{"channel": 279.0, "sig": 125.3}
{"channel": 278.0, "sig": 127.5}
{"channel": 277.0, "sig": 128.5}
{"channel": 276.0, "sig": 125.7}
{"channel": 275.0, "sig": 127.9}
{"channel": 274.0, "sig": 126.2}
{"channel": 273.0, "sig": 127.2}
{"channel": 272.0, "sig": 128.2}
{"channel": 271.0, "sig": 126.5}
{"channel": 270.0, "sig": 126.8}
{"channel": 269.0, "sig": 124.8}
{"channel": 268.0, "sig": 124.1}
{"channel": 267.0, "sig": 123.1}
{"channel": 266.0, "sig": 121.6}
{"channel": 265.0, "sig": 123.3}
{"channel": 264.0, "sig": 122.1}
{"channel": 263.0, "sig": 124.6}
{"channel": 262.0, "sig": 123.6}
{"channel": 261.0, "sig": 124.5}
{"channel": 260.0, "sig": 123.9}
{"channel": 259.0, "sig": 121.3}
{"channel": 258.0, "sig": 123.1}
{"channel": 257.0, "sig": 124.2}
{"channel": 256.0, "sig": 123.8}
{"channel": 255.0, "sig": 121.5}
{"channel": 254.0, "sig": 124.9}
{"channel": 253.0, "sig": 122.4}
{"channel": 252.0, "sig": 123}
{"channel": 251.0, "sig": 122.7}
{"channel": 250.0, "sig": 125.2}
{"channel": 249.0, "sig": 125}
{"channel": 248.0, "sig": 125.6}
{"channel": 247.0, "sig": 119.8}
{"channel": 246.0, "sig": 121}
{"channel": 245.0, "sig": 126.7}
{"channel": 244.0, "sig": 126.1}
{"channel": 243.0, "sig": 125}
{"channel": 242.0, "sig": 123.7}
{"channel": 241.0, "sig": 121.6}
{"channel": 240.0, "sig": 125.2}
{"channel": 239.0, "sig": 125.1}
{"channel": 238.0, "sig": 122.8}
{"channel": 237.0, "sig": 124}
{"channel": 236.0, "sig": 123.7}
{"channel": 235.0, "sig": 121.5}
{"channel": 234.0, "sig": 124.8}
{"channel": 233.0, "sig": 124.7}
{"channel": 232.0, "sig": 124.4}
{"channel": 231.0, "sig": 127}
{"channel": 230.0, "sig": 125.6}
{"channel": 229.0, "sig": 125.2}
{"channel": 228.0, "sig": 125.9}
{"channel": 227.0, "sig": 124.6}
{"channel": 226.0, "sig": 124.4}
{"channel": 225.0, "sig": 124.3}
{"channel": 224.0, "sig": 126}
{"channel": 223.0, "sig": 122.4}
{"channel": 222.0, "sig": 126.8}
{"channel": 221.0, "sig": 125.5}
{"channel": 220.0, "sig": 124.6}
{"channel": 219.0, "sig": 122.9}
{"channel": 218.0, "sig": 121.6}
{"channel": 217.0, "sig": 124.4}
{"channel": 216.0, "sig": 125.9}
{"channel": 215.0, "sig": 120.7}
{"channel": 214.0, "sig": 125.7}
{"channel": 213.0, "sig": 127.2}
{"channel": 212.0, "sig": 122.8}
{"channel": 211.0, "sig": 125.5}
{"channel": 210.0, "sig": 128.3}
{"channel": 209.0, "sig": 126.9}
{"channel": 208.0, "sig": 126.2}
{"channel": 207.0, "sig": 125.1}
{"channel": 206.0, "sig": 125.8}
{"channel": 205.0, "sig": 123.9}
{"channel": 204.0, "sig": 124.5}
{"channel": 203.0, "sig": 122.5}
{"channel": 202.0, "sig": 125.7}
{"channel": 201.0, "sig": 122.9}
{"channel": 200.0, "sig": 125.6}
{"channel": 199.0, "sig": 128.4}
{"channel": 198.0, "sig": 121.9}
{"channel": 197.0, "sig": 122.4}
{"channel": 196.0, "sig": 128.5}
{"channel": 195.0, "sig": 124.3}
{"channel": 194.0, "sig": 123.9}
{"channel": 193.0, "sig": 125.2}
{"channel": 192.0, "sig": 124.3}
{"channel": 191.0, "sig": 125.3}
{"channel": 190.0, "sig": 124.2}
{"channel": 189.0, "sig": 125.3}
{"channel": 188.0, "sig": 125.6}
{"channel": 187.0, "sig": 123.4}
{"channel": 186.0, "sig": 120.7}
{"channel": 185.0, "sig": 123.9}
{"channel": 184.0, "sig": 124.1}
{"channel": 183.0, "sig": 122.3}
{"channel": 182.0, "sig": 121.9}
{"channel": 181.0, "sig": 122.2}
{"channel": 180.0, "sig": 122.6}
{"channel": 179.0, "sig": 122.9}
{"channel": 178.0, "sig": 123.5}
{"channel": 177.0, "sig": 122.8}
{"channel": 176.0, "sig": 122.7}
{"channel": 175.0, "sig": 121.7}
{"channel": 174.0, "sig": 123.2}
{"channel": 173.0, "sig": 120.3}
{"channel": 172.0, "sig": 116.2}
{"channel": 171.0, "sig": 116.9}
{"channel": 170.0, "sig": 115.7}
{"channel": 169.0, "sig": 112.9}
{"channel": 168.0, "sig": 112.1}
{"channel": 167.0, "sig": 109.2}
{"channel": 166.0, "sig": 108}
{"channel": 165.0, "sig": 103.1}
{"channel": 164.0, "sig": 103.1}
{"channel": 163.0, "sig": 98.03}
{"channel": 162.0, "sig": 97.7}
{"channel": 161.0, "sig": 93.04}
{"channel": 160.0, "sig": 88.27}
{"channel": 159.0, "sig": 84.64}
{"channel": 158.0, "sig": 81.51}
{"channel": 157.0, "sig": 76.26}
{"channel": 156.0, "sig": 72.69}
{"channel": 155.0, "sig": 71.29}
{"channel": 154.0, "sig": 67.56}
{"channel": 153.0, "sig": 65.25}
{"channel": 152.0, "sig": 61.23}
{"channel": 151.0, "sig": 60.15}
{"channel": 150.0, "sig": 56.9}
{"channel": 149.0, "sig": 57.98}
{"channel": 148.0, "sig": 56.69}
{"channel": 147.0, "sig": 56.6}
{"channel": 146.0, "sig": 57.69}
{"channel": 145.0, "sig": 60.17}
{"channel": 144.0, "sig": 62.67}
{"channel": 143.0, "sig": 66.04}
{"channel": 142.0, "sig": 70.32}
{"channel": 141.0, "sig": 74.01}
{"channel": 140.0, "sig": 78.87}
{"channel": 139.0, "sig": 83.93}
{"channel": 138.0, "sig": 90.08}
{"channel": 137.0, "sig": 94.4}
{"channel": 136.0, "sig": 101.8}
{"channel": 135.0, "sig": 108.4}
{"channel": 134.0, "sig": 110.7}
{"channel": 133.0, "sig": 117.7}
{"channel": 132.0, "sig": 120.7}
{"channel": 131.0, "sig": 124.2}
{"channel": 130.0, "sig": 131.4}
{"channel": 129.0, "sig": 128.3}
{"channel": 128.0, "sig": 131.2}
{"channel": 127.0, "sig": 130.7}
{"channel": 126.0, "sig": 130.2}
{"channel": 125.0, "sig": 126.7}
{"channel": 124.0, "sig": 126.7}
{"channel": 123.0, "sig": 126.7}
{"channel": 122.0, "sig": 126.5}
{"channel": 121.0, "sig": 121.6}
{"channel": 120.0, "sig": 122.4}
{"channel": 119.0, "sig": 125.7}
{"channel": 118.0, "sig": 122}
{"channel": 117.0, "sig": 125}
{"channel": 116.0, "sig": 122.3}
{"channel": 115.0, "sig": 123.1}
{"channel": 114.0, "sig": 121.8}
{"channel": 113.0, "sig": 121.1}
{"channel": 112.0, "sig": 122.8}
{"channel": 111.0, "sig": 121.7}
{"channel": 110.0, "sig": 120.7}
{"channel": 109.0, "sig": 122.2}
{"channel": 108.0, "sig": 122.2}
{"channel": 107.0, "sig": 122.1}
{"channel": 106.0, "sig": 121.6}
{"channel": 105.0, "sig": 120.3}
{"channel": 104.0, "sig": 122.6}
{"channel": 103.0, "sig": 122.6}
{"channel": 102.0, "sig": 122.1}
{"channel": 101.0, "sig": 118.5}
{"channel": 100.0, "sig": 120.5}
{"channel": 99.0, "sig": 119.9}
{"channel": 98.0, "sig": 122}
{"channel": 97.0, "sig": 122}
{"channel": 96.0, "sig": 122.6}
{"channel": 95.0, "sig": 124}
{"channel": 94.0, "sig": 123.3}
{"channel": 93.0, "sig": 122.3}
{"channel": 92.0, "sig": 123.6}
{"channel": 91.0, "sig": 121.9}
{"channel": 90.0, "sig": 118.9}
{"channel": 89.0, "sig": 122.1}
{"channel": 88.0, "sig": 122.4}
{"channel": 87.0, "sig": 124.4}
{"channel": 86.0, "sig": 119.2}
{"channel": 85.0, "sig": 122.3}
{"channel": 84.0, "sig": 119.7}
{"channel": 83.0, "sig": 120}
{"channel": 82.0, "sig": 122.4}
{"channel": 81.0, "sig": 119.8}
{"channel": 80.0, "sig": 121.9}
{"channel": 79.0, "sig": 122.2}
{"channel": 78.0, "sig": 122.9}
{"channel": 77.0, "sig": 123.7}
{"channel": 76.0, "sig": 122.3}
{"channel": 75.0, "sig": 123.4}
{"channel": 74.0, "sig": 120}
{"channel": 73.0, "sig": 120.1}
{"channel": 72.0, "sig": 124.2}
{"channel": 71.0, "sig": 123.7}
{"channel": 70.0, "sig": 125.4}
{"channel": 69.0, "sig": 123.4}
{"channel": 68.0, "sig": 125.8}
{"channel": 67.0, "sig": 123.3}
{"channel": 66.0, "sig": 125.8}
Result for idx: 1.1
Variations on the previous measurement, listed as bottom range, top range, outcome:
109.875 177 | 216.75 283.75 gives 1.23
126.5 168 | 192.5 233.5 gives 1.41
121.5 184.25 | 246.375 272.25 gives 1.24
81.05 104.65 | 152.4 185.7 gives 0.87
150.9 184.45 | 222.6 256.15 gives 1.21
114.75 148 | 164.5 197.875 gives 1.15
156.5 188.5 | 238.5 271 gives 1.11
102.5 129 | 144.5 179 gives 0.74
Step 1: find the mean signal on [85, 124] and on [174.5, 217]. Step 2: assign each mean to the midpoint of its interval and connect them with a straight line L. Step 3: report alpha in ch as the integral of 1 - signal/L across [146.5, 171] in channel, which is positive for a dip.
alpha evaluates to 7.8 ch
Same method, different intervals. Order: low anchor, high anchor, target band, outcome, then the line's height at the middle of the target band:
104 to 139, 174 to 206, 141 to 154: 6.4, 122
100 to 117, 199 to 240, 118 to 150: 5.8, 122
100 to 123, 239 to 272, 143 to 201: 9.4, 123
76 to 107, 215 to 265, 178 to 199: -0.1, 123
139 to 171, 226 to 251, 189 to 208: -3.9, 103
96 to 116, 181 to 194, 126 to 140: 1.1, 122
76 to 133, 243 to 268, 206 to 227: -0.3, 123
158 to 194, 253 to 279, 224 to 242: -0.5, 121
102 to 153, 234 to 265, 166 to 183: -1.0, 112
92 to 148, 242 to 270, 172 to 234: -2.7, 119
